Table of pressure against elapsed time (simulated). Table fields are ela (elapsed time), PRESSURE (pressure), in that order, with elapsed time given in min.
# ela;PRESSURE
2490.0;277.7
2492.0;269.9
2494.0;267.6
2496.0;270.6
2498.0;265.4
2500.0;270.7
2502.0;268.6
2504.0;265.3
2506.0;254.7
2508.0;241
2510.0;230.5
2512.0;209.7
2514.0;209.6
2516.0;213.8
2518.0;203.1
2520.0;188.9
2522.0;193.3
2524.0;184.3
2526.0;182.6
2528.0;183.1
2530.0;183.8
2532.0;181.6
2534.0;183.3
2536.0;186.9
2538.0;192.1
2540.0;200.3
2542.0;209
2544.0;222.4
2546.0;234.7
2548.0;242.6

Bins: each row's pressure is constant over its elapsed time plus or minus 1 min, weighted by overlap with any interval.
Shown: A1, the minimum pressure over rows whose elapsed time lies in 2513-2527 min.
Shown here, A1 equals 182.6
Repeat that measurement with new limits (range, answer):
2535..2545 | 186.9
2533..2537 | 183.3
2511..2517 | 209.6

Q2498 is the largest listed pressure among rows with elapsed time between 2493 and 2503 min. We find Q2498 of 270.7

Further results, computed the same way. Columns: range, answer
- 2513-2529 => 213.8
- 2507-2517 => 241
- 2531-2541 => 200.3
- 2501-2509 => 268.6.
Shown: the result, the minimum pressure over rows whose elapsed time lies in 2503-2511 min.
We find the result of 230.5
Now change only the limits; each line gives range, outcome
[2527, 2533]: 181.6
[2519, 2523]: 188.9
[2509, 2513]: 209.7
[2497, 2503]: 265.4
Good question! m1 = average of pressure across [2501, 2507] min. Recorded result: 263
